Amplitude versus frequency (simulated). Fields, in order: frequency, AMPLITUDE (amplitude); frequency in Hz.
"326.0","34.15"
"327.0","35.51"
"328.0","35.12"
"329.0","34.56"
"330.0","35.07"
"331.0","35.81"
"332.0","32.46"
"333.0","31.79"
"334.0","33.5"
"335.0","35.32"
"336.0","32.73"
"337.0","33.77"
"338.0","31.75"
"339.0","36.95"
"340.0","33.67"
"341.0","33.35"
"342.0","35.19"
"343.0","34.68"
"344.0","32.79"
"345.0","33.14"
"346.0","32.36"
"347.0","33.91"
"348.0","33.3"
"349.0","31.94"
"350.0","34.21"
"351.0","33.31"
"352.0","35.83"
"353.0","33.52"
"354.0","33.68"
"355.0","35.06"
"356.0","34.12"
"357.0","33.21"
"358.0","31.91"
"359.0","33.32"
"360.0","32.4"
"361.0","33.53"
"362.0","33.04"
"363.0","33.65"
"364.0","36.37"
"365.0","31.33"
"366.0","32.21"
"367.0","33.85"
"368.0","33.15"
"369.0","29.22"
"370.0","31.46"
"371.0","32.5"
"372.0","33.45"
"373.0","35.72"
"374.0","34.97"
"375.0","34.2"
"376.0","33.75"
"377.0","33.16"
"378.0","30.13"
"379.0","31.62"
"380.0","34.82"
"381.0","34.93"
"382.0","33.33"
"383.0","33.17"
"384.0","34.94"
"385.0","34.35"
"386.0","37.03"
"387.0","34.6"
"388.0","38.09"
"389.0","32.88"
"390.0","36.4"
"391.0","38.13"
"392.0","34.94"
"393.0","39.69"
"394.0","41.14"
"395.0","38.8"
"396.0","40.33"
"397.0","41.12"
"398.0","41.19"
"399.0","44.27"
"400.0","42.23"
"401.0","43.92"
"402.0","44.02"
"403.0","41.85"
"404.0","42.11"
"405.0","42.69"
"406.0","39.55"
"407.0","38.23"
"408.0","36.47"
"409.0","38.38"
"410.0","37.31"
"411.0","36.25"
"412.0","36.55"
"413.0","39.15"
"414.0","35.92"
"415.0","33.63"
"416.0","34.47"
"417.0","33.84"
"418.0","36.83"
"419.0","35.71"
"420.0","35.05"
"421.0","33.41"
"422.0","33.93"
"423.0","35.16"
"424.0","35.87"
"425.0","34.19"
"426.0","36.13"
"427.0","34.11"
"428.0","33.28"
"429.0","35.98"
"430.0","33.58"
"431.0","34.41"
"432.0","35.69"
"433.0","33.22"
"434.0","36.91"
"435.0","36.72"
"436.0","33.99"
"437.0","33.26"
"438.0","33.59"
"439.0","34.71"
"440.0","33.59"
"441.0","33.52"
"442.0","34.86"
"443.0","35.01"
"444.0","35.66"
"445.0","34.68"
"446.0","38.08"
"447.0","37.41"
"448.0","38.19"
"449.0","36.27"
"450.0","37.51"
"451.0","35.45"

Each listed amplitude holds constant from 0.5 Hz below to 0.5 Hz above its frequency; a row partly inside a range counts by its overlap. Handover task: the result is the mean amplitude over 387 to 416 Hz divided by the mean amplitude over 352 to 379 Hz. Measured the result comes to 1.17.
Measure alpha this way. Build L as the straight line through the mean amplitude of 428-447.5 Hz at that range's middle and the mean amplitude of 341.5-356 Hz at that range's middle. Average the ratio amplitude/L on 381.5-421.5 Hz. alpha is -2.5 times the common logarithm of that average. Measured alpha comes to -0.100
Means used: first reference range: 33.8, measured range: 37.8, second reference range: 34.9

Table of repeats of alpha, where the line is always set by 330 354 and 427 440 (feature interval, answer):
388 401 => -0.15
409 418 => -0.05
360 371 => 0.04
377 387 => 0.01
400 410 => -0.19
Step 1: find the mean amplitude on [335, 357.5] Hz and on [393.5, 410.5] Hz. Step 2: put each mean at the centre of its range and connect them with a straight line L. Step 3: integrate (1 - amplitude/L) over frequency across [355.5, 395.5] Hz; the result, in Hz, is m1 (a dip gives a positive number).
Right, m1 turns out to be 3.5 Hz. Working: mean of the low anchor 33.8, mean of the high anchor 40.8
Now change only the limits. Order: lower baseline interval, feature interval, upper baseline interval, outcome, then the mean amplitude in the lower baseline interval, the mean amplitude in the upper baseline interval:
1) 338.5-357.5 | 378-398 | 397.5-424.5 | 0.15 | 33.9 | 38.1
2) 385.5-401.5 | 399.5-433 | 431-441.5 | -0.21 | 39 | 34.5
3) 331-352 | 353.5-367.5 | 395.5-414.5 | 0.84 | 33.6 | 40.1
